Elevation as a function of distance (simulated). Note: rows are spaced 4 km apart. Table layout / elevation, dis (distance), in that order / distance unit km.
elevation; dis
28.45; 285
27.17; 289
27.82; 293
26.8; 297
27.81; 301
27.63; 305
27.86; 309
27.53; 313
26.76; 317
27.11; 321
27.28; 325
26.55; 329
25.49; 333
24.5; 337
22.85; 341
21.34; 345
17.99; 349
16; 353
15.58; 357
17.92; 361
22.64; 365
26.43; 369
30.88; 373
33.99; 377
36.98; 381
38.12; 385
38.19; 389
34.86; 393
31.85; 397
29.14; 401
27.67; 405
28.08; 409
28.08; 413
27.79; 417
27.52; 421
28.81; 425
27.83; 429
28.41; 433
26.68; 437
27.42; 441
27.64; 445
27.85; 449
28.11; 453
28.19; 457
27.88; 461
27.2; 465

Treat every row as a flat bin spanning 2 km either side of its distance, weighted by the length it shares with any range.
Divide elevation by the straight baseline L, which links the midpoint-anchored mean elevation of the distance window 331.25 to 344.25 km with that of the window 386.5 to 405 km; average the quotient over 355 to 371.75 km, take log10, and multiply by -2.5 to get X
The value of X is 0.31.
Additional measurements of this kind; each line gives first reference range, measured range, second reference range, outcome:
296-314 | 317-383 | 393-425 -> 0.145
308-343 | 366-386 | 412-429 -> -0.195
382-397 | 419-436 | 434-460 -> 0.094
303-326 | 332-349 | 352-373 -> 0.054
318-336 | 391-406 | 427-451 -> -0.144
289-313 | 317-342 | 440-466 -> 0.072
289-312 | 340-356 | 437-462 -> 0.401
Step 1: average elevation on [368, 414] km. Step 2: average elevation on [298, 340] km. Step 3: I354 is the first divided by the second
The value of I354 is 1.2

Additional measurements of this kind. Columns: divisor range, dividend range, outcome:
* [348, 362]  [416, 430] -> 1.68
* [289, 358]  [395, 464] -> 1.14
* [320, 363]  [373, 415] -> 1.49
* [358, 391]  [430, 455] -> 0.92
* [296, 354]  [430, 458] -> 1.11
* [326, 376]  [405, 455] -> 1.23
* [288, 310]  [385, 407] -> 1.19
